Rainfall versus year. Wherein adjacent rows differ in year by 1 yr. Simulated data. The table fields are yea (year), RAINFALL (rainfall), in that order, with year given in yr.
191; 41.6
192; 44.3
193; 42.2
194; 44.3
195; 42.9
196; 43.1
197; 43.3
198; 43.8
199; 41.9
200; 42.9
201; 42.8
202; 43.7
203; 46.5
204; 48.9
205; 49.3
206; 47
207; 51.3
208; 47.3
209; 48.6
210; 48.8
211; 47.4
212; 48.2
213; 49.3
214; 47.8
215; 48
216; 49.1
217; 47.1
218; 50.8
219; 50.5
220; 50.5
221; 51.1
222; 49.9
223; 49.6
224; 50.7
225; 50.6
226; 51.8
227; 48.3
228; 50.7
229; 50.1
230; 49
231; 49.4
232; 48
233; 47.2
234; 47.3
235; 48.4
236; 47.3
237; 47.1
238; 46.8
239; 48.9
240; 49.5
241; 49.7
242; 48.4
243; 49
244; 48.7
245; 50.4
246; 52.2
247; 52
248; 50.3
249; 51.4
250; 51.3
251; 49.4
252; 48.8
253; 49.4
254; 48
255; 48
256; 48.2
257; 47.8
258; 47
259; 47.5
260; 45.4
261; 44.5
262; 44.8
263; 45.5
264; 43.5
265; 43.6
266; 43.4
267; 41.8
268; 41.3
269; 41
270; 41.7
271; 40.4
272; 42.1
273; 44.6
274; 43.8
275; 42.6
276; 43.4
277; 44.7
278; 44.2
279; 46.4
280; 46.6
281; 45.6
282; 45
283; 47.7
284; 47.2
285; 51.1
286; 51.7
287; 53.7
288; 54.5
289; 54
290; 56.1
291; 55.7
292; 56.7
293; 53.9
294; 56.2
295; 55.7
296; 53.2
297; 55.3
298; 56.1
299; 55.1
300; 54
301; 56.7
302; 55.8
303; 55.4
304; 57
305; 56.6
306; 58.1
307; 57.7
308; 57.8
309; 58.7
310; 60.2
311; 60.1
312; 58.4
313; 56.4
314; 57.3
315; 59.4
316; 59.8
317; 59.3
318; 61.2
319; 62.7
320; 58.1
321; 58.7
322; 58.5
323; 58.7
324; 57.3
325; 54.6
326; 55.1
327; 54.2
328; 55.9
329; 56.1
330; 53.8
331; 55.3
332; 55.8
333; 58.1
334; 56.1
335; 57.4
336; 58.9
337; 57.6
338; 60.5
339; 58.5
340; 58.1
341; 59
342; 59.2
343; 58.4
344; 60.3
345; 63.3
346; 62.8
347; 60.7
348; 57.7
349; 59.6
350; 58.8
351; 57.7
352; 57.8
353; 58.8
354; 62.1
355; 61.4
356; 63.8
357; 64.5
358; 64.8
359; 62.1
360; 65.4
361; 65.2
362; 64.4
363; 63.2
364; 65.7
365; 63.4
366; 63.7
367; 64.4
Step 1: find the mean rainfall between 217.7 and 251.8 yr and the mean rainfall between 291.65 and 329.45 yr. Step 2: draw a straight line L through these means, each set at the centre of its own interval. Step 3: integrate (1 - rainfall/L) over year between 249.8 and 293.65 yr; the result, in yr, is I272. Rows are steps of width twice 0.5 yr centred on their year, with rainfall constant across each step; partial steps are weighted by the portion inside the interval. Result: 5.07 yr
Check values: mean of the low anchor 49.6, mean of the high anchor 57.2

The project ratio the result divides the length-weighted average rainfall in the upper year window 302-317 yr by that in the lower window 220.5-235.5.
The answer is 1.17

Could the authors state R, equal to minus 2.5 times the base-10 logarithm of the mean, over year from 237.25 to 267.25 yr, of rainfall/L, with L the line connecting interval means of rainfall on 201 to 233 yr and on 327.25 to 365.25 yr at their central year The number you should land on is 0.09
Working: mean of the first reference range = 48.9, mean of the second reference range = 60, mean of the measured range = 47.9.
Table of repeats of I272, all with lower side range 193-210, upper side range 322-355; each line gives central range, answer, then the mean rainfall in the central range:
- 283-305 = -0.2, 54.4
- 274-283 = 1.3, 44.9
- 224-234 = -0.3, 49.4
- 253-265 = 1.0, 46.4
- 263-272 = 1.6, 42.3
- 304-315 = -0.5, 58.1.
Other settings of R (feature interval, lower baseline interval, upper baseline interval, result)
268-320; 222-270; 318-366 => 0.025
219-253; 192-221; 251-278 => -0.086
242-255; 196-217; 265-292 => -0.073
